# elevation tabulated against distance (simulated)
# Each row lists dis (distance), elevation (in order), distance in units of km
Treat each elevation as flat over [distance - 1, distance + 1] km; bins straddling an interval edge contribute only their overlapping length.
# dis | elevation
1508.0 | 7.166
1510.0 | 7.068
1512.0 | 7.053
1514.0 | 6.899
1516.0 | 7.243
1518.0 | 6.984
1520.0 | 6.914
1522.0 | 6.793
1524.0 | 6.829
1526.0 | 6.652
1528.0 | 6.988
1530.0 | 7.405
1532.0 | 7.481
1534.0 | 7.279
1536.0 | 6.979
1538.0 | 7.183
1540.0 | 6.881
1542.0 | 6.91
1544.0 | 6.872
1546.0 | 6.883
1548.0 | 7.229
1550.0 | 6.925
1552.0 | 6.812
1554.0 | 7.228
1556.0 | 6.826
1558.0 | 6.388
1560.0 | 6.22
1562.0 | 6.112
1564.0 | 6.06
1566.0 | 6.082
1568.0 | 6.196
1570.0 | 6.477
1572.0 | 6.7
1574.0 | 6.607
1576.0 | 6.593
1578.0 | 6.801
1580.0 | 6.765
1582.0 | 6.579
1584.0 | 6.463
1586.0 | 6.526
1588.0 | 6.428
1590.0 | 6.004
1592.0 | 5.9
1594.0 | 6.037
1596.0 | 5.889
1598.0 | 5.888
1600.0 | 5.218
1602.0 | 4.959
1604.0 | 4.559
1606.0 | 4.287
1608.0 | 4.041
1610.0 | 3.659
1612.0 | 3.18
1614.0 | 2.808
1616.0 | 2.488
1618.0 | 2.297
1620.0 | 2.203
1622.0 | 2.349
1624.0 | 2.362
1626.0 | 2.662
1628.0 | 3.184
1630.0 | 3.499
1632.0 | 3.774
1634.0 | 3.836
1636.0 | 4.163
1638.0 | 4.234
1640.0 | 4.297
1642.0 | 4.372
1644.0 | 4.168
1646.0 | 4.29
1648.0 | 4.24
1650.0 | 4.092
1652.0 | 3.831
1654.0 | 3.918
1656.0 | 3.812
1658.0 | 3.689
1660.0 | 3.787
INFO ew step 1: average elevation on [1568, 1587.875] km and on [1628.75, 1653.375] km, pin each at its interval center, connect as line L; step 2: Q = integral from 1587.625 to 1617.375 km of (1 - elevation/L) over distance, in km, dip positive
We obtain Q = 5.1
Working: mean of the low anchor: 6.58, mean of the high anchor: 4.06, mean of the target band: 4.69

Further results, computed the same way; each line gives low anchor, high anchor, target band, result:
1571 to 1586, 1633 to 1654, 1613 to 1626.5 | 7.0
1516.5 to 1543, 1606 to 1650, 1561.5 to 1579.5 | -2.9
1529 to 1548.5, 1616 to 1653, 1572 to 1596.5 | -4.6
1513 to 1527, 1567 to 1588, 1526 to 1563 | -0.9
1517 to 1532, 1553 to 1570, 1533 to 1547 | -0.6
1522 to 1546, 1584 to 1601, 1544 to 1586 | -0.8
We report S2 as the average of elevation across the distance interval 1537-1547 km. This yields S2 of 6.95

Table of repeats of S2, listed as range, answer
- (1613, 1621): 2.45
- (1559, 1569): 6.13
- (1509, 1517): 7.07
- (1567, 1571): 6.34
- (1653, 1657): 3.87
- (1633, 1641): 4.13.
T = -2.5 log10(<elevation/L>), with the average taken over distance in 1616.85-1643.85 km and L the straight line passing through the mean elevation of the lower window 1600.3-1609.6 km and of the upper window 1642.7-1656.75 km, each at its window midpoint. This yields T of 0.25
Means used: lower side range 4.47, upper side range 4.06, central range 3.35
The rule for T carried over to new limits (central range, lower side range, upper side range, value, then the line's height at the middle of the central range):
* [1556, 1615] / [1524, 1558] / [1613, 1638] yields -0.17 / 4.91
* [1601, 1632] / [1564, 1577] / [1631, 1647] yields 0.45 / 4.89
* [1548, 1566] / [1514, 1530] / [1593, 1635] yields -0.15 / 5.74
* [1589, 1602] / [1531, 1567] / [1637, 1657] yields -0.04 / 5.53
